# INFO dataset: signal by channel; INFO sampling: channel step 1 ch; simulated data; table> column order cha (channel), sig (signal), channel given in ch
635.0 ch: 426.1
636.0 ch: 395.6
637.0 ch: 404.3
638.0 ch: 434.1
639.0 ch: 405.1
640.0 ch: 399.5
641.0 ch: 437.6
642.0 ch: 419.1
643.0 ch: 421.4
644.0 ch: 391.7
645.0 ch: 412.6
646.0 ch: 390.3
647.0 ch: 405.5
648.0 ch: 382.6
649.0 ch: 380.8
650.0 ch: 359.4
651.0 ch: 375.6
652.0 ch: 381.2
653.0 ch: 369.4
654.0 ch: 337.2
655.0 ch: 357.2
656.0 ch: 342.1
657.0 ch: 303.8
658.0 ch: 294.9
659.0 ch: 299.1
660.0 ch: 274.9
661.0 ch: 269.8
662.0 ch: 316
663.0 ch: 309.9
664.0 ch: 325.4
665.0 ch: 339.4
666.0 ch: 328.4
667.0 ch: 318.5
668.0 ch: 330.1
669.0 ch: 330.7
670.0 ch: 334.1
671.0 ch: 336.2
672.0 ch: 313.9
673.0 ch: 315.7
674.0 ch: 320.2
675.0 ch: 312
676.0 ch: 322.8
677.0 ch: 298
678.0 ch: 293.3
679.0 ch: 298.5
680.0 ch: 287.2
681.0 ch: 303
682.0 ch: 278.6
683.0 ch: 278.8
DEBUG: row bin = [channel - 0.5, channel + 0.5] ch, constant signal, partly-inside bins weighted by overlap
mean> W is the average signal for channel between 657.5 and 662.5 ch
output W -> 291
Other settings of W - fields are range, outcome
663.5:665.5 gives 332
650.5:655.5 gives 364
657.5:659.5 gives 297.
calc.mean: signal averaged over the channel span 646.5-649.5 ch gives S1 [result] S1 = 390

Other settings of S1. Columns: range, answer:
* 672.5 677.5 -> 314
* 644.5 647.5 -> 403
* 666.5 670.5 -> 328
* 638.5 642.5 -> 415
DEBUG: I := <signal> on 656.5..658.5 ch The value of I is 299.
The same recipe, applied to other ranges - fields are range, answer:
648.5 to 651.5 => 372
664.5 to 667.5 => 329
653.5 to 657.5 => 335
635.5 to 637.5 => 400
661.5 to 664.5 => 317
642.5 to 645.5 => 409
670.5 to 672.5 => 325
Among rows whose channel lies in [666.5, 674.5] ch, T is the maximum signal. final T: 336.2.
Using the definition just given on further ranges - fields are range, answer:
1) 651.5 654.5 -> 381.2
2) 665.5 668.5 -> 330.1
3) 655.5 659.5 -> 342.1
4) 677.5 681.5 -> 303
